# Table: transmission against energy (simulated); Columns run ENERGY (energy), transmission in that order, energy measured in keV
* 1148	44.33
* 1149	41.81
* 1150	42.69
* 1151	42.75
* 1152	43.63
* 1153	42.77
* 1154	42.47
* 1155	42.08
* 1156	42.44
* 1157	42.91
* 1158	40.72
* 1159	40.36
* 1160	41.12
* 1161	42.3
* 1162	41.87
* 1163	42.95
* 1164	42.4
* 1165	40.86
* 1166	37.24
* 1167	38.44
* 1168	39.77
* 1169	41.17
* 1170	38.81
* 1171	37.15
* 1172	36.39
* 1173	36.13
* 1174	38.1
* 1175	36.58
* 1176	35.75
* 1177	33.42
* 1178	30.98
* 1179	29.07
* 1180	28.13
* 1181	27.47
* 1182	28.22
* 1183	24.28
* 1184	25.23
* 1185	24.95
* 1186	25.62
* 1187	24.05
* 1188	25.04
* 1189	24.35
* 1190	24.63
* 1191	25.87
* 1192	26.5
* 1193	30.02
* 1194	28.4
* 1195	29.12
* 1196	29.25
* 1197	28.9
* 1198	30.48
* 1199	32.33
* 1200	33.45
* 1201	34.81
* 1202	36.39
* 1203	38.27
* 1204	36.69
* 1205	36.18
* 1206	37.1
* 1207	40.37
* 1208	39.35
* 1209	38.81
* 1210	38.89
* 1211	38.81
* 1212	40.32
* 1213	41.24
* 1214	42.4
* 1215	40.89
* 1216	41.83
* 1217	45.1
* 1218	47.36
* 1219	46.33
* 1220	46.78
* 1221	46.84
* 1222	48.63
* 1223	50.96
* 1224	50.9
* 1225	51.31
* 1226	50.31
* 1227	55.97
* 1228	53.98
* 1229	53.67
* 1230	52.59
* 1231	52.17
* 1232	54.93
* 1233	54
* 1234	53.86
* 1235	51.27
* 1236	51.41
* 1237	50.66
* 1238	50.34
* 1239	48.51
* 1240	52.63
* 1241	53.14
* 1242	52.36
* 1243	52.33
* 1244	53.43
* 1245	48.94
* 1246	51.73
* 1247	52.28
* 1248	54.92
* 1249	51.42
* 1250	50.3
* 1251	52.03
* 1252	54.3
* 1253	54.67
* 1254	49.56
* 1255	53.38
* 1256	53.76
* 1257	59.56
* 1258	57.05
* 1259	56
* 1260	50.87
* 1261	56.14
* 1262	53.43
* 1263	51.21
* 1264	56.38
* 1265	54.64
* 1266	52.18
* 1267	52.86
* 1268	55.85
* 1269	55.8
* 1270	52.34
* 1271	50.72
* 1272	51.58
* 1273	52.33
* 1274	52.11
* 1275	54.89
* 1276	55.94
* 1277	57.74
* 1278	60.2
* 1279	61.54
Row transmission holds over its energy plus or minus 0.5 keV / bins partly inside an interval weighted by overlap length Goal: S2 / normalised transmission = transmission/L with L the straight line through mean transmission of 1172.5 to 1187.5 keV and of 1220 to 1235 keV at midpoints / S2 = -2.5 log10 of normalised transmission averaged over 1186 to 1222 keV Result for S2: 0.16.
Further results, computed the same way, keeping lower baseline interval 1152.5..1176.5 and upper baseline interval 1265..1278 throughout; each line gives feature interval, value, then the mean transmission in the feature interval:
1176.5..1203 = 0.45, 28.7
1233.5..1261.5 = -0.04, 52.7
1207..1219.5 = 0.12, 41.7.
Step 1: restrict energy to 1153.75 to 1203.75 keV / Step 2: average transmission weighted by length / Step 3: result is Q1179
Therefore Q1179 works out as 33.9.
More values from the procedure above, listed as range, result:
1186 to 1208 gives 31.1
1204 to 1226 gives 43.4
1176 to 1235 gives 38.2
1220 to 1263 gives 52.5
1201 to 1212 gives 38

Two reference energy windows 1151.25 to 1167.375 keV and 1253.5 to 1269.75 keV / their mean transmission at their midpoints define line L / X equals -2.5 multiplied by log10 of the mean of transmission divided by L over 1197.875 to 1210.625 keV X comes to 0.28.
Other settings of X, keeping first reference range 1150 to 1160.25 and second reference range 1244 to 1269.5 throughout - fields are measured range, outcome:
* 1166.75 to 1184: 0.296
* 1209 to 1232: 0.055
